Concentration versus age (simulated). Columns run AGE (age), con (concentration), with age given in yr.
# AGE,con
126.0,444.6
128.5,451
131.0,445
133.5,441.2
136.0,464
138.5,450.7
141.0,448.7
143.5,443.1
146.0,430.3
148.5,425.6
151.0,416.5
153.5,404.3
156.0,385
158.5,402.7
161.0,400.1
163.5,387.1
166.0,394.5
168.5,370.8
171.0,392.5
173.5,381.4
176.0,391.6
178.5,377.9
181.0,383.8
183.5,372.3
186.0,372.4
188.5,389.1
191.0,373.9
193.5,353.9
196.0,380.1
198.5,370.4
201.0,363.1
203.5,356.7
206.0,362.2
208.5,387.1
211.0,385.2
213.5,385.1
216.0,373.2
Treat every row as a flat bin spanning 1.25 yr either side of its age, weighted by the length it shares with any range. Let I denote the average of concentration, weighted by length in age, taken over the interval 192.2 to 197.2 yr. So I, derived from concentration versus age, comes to 367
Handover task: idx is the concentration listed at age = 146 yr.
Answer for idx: 430.3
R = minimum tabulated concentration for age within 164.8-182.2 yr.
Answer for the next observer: 370.8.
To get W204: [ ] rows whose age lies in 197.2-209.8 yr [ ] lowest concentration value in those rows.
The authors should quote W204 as 356.7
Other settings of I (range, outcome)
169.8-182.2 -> 385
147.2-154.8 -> 415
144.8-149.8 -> 428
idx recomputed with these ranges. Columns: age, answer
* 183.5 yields 372.3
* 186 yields 372.4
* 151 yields 416.5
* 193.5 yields 353.9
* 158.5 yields 402.7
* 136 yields 464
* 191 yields 373.9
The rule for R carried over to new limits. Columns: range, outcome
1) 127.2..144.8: 441.2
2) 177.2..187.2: 372.3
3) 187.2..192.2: 373.9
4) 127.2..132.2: 445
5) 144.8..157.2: 385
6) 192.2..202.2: 353.9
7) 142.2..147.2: 430.3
